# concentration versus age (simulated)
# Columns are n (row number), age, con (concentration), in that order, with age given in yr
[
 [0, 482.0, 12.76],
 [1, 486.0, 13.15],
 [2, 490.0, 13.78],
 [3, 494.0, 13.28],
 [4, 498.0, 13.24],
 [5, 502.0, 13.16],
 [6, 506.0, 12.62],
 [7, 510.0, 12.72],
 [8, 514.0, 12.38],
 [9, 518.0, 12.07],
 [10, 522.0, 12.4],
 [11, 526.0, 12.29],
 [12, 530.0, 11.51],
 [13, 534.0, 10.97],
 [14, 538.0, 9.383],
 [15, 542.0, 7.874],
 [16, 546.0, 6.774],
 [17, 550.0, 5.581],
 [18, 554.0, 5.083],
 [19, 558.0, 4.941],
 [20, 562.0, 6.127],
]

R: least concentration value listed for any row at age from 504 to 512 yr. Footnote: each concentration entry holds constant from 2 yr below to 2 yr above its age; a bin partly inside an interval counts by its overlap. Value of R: 12.62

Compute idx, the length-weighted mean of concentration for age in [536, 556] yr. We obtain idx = 6.94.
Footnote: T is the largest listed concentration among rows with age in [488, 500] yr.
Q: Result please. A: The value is 13.78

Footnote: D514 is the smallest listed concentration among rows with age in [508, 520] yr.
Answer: 12.07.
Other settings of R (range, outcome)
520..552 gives 5.581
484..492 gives 13.15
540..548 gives 6.774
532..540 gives 9.383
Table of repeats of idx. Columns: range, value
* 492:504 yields 13.2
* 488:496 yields 13.5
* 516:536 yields 11.8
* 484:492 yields 13.5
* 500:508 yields 12.9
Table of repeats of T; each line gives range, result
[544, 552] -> 6.774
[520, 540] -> 12.4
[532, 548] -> 10.97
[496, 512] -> 13.24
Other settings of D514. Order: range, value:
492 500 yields 13.24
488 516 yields 12.38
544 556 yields 5.083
